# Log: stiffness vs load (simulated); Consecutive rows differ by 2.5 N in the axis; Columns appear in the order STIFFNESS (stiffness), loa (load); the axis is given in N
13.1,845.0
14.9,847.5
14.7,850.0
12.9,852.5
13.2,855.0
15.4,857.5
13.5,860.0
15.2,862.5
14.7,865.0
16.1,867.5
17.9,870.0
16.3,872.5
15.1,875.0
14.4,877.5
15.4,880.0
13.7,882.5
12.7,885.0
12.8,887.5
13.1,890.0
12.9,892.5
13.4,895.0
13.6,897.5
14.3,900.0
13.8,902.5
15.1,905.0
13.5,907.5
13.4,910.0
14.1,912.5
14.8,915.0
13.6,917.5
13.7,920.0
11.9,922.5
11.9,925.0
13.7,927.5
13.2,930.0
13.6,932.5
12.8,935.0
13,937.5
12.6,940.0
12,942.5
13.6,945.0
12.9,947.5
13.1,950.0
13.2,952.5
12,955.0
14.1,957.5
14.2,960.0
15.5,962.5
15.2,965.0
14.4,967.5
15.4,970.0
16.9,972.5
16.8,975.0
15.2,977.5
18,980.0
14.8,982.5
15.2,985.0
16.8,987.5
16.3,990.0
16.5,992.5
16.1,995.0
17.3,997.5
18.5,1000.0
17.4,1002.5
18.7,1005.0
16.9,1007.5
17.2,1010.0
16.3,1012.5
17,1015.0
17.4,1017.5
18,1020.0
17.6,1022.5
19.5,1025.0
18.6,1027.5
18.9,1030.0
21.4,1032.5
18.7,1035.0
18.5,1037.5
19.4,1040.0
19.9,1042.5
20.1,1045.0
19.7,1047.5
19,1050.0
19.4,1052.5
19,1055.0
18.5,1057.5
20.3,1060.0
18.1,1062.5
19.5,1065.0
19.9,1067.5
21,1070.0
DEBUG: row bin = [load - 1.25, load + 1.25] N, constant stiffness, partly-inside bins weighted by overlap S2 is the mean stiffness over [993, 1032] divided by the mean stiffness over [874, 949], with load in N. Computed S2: 1.32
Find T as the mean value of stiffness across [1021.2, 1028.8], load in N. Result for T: 18.6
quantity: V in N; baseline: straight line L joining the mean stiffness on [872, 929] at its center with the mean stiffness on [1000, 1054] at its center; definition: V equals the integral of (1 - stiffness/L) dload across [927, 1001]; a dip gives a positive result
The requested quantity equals 6.6 N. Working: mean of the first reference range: 13.8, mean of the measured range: 14.8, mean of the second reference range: 18.6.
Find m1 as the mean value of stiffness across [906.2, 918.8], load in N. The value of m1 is 13.9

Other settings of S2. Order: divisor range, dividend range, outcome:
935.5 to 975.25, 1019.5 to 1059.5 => 1.37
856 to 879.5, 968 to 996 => 1.05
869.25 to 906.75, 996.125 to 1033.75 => 1.27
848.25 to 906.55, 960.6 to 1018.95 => 1.15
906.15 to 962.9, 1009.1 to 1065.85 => 1.41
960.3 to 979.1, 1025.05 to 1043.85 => 1.24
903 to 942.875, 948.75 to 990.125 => 1.13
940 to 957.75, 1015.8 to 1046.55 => 1.47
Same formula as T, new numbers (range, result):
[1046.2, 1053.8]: 19.4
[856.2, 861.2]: 14.4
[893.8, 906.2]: 14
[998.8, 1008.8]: 17.9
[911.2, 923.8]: 13.6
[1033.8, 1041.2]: 18.9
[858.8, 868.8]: 14.9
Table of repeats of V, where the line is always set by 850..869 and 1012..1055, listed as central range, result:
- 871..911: 3.3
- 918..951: 6.9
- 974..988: 1.2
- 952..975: 3.2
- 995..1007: 0.2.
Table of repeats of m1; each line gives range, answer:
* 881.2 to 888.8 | 13.1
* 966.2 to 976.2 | 15.9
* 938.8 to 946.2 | 12.7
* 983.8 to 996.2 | 16.2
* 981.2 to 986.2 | 15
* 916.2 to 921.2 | 13.7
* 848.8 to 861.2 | 13.9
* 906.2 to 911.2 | 13.5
